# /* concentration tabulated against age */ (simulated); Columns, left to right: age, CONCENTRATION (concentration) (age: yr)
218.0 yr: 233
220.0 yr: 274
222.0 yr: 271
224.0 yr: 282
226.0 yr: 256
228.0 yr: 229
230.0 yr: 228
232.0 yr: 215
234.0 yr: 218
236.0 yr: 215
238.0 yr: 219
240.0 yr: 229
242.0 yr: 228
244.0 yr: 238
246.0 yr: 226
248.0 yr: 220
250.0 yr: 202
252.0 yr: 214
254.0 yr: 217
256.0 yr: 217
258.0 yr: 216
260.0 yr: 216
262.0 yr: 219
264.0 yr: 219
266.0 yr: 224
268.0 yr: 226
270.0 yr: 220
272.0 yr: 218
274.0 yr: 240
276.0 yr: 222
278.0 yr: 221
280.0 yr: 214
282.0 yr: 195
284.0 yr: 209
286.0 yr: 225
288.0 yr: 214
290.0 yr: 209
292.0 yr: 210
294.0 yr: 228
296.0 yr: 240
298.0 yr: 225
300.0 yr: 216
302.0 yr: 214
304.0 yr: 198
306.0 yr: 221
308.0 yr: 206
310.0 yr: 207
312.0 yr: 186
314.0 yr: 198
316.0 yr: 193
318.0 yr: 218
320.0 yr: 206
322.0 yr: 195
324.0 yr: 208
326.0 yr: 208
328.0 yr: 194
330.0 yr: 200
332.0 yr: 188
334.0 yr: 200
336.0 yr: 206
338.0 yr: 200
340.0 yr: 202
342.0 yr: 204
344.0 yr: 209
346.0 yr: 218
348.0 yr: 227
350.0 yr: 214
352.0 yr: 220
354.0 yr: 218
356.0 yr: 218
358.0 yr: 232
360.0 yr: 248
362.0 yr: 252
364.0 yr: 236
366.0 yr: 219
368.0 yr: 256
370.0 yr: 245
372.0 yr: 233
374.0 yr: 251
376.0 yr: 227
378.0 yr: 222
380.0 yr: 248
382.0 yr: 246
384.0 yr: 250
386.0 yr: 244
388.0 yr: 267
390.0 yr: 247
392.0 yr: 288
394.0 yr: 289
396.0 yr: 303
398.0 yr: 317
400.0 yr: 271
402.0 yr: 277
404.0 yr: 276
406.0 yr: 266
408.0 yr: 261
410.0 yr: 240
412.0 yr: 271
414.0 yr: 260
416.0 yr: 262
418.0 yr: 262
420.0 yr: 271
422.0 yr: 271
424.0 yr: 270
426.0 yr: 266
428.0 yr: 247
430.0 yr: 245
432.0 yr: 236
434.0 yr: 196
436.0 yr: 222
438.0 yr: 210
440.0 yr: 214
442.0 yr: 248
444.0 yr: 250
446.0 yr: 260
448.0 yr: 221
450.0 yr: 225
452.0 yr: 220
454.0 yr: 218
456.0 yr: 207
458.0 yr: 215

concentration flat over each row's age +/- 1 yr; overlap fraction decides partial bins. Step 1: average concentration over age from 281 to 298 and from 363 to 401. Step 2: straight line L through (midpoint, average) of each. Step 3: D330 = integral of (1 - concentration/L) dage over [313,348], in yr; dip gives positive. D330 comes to 4.6 yr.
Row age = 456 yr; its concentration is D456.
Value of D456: 207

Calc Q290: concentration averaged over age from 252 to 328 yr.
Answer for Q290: 214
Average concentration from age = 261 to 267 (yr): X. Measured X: 221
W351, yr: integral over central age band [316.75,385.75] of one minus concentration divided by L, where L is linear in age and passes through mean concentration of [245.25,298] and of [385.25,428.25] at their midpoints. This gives 7.7 yr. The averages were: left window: 219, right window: 270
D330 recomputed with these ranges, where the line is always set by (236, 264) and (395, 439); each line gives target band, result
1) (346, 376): 1.61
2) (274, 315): 2.96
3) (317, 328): 1.44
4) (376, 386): 0.41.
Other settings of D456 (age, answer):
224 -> 282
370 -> 245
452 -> 220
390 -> 247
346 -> 218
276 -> 222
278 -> 221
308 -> 206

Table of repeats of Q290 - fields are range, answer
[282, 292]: 212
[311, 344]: 201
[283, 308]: 217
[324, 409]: 238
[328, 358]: 209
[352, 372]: 235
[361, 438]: 255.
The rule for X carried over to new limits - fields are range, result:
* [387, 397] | 279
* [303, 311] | 208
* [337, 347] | 207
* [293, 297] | 234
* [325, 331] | 201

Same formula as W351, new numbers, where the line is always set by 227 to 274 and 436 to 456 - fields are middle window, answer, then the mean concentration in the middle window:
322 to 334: 1.32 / 199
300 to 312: 0.82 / 208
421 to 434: -1.36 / 251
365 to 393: -2.52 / 246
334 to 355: 1.23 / 211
